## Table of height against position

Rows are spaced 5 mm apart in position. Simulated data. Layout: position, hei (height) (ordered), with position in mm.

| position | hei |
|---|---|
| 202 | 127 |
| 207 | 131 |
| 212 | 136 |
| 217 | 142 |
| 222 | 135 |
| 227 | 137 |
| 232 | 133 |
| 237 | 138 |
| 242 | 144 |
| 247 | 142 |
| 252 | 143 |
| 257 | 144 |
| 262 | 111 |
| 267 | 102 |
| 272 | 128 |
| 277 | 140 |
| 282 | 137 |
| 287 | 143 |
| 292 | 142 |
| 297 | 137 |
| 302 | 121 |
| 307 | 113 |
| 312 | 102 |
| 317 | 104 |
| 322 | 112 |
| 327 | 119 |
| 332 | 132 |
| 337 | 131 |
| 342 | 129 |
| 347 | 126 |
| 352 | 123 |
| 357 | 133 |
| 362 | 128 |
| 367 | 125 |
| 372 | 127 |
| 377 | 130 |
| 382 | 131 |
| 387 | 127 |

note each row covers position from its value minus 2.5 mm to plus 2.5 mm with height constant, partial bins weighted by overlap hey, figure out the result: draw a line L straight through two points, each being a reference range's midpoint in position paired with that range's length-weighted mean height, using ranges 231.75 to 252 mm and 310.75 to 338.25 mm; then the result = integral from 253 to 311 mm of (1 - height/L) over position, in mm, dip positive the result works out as 0.1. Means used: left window 140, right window 117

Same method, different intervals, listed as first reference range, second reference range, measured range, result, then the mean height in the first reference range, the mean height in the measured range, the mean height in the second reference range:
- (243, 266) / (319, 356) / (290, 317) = 1.6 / 133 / 121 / 125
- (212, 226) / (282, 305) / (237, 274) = 1.5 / 138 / 131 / 135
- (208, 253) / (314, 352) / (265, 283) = 0.6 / 138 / 127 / 122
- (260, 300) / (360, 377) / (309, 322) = 2.4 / 130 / 105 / 127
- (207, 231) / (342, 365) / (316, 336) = 1.6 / 137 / 119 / 128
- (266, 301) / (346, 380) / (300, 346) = 4.3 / 134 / 118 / 128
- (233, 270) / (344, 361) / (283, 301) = -1.2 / 132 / 139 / 127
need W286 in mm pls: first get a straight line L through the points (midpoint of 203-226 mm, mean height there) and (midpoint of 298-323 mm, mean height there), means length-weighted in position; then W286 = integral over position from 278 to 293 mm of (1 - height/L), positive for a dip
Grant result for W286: -2.9 mm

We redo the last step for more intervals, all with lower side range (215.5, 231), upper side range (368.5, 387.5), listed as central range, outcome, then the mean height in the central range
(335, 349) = 0.2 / 129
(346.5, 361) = 0.3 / 128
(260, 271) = 2.1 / 109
